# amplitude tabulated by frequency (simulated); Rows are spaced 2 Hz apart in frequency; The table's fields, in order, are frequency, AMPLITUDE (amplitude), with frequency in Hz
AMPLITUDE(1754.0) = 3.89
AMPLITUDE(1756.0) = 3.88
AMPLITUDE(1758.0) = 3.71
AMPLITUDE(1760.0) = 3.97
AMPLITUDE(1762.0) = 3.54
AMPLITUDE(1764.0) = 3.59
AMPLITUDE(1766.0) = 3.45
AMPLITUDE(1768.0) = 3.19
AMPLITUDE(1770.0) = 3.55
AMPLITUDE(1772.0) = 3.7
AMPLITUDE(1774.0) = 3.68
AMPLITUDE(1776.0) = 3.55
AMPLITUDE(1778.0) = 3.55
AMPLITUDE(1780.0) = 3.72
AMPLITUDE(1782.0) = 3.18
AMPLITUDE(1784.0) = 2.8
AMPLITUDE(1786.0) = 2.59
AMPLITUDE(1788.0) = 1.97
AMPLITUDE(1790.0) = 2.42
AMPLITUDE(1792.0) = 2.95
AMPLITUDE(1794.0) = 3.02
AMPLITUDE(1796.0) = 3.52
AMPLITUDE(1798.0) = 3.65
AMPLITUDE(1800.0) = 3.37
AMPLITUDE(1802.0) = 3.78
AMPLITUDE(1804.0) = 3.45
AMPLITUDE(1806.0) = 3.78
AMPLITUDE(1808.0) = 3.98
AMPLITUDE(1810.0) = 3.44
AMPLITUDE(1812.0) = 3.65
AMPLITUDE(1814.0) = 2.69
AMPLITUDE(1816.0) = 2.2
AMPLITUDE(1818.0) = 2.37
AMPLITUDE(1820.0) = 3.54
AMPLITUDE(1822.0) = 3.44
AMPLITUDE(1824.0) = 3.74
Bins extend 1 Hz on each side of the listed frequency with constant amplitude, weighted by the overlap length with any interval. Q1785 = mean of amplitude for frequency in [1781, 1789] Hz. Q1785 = 2.63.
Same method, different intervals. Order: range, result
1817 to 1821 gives 2.96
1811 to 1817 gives 2.85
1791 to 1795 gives 2.99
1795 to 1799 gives 3.58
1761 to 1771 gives 3.46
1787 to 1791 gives 2.19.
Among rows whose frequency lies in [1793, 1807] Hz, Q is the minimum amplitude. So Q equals 3.02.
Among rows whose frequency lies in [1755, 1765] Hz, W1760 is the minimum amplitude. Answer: 3.54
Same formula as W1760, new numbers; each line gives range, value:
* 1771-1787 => 2.59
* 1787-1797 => 1.97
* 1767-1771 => 3.19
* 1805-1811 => 3.44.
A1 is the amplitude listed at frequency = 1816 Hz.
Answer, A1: 2.2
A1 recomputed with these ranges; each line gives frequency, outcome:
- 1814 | 2.69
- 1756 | 3.88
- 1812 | 3.65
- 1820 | 3.54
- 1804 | 3.45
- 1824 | 3.74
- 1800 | 3.37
